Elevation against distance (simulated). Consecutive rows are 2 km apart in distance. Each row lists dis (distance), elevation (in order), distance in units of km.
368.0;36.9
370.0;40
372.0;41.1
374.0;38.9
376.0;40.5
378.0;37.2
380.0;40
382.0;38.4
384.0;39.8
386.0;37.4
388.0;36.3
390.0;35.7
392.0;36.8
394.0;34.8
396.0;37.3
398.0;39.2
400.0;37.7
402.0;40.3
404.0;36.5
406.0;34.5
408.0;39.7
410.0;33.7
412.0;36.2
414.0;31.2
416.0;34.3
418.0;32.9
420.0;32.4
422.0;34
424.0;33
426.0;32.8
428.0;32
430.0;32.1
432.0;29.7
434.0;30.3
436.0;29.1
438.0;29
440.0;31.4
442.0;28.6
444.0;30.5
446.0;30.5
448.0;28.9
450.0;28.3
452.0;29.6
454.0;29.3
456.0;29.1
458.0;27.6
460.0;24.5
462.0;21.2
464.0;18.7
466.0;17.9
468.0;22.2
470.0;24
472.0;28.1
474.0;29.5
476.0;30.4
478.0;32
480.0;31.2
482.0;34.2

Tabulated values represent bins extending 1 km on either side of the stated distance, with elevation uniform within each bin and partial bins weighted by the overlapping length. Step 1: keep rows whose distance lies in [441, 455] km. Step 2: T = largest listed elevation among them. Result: 30.5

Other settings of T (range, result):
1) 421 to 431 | 34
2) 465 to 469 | 22.2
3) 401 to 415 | 40.3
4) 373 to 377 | 40.5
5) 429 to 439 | 32.1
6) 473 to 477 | 30.4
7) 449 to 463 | 29.6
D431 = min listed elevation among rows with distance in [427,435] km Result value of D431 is 29.7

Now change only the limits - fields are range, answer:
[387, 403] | 34.8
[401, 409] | 34.5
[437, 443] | 28.6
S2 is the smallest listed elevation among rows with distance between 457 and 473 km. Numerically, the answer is 17.9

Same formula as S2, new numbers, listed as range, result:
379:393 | 35.7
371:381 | 37.2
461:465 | 18.7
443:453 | 28.3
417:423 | 32.4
